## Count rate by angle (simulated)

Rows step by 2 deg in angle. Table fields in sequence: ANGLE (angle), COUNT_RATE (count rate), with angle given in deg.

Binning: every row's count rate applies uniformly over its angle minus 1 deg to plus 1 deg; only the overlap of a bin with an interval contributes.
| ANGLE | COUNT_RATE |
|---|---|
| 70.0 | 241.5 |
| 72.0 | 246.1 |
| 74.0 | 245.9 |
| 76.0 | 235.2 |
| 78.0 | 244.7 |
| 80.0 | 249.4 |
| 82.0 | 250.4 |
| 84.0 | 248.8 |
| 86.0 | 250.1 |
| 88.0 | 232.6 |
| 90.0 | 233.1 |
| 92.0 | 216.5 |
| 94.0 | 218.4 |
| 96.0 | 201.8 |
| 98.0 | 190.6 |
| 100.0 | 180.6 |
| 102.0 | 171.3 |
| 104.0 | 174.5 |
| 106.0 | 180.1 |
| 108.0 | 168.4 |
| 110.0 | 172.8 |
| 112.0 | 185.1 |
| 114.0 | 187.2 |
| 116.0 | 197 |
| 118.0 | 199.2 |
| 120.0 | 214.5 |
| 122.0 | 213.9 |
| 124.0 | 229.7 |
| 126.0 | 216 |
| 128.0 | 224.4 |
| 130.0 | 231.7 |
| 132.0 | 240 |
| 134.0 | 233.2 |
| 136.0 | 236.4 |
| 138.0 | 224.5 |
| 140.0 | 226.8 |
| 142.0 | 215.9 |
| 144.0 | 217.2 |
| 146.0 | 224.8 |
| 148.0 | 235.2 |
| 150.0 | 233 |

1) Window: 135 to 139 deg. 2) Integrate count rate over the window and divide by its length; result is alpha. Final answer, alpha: 230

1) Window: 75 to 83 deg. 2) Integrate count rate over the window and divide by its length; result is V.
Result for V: 245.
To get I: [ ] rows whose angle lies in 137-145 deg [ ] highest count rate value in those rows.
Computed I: 226.8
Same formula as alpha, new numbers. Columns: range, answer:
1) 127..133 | 232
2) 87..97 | 220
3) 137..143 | 222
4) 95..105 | 184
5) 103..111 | 174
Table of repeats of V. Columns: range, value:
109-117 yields 186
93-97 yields 210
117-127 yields 215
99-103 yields 176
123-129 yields 223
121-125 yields 222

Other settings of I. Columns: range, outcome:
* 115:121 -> 214.5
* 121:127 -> 229.7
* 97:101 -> 190.6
